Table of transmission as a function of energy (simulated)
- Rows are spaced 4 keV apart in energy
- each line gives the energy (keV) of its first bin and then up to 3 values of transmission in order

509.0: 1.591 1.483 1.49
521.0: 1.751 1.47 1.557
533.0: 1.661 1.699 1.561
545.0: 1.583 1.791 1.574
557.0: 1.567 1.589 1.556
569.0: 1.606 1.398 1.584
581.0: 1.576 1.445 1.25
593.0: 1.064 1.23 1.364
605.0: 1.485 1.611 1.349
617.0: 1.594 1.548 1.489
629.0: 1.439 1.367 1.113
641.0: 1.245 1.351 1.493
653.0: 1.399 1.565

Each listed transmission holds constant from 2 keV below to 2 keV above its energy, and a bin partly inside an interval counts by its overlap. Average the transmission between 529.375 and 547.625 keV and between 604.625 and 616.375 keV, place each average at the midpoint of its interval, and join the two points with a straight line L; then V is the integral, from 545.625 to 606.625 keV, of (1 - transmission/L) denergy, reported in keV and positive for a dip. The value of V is 3.3 keV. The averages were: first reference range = 1.63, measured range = 1.47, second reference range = 1.49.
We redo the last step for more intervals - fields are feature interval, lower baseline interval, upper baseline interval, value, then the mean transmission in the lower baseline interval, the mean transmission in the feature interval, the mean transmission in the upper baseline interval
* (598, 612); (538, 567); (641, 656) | 0.3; 1.61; 1.46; 1.4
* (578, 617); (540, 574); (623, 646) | 1.6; 1.59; 1.39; 1.33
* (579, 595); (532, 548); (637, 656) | 1.9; 1.63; 1.33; 1.35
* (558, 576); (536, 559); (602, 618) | 0.5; 1.63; 1.54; 1.5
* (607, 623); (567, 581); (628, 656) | -1.2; 1.54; 1.53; 1.35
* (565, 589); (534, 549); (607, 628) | 1.2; 1.64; 1.5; 1.51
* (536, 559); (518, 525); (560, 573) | -0.6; 1.63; 1.63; 1.55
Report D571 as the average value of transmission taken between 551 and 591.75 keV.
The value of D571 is 1.51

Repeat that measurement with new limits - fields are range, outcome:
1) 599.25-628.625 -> 1.49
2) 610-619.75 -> 1.49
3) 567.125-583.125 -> 1.54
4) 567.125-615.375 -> 1.41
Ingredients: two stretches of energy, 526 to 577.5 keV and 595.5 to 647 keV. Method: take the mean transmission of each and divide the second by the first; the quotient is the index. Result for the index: 0.88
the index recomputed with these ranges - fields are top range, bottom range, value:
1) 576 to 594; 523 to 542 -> 0.87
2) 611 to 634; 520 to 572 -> 0.91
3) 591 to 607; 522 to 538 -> 0.80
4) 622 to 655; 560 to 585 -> 0.89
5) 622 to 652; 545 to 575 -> 0.86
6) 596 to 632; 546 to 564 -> 0.90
